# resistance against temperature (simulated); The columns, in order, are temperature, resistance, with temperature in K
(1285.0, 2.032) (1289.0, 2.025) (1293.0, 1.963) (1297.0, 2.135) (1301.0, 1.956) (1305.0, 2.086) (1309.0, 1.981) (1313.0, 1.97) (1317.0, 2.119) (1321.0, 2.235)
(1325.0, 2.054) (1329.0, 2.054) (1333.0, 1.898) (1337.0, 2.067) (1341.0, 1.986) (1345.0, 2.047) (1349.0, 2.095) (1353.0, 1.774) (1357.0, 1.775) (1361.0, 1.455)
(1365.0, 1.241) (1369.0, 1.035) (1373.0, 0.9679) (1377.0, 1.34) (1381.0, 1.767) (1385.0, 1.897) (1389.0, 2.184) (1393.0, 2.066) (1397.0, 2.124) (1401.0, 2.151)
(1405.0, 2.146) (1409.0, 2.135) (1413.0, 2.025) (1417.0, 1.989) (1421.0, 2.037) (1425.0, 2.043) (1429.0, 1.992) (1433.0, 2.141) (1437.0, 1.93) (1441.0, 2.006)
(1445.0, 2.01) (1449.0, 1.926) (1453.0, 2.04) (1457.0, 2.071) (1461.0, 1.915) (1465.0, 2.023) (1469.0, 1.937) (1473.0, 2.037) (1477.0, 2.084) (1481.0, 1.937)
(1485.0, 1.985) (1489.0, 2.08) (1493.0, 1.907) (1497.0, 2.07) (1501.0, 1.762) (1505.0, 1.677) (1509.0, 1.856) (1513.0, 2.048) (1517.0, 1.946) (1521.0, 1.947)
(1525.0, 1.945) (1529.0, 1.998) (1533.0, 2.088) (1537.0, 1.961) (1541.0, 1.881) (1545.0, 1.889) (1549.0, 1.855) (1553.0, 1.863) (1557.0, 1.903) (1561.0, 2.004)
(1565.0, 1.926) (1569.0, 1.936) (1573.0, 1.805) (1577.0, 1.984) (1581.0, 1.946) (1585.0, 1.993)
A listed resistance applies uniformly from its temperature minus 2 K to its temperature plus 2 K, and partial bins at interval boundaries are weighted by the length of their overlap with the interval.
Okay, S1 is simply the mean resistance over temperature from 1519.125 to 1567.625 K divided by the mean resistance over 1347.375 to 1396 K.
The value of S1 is 1.18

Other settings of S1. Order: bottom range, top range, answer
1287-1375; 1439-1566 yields 1.05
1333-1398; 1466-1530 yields 1.12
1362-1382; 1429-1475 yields 1.60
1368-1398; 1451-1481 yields 1.20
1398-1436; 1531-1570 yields 0.93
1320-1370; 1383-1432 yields 1.13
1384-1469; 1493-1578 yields 0.94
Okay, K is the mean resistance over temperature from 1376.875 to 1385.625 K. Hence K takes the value 1.7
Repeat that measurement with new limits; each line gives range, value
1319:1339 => 2.06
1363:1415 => 1.78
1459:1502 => 1.98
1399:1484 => 2.03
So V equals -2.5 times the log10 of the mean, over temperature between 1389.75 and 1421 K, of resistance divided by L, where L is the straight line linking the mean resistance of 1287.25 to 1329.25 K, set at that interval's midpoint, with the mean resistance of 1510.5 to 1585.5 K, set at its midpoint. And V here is -0.04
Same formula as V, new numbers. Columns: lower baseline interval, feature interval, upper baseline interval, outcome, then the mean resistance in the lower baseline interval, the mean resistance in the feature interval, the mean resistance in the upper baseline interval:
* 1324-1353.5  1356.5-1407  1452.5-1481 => 0.18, 2.01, 1.7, 2.01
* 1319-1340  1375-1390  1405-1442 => 0.16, 2.06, 1.77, 2.04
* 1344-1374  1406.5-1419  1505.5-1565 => -0.23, 1.55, 2.05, 1.93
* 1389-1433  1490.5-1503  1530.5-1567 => 0.04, 2.08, 1.92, 1.93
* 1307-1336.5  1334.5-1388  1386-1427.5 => 0.23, 2.05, 1.66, 2.08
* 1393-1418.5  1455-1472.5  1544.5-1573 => 0.02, 2.09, 1.99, 1.9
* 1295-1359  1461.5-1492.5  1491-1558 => -0.03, 2.01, 2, 1.92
